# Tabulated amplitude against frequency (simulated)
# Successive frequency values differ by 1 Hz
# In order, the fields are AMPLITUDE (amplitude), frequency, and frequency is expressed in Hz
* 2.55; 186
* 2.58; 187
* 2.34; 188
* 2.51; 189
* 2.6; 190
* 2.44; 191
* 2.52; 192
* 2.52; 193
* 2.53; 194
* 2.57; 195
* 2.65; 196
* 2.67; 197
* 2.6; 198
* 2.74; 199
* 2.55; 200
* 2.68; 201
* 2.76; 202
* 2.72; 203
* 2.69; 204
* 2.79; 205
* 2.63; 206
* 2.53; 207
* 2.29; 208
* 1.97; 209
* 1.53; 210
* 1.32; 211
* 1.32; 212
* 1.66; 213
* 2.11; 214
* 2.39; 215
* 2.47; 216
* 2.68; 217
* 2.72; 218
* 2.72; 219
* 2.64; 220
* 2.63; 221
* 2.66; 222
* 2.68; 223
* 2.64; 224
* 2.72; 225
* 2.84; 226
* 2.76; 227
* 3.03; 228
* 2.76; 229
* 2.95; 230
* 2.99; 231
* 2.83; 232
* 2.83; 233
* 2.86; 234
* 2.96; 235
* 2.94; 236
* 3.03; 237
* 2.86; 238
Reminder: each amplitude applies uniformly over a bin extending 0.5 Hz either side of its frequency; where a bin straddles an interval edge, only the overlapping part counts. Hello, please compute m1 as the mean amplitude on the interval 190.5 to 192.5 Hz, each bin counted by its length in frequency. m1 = 2.48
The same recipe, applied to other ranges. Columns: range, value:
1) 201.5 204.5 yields 2.72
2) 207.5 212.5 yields 1.69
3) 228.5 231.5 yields 2.9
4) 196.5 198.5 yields 2.63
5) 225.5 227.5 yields 2.8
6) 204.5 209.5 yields 2.44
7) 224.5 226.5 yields 2.78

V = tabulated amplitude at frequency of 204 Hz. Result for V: 2.69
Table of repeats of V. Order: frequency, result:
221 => 2.63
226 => 2.84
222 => 2.66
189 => 2.51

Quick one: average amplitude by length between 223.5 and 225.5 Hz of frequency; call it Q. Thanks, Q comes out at 2.68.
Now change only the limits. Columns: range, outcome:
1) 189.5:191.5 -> 2.52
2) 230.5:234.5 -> 2.88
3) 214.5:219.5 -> 2.6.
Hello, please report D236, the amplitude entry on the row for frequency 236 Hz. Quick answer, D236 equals 2.94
